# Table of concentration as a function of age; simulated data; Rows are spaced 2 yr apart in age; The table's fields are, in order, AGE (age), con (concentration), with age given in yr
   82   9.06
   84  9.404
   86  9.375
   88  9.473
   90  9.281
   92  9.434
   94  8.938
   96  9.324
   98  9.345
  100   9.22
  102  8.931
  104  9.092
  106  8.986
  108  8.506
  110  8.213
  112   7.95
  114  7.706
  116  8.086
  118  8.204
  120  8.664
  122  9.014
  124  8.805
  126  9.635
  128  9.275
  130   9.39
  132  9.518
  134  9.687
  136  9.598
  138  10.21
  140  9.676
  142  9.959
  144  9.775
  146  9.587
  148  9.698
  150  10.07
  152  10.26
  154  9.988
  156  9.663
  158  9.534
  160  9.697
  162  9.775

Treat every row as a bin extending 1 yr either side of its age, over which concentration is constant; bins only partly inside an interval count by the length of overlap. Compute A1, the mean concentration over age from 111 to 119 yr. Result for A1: 7.99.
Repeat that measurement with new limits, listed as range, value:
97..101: 9.28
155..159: 9.6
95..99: 9.33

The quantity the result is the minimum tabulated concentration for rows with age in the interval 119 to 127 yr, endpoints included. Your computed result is 8.664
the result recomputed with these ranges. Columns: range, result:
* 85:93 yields 9.281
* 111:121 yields 7.706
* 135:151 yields 9.587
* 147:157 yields 9.663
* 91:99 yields 8.938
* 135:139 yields 9.598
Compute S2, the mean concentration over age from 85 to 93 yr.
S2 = 9.39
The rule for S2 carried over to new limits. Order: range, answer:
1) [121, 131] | 9.22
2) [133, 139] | 9.83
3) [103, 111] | 8.7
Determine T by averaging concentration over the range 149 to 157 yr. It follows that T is 10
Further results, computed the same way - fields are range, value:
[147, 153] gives 10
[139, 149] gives 9.74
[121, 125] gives 8.91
